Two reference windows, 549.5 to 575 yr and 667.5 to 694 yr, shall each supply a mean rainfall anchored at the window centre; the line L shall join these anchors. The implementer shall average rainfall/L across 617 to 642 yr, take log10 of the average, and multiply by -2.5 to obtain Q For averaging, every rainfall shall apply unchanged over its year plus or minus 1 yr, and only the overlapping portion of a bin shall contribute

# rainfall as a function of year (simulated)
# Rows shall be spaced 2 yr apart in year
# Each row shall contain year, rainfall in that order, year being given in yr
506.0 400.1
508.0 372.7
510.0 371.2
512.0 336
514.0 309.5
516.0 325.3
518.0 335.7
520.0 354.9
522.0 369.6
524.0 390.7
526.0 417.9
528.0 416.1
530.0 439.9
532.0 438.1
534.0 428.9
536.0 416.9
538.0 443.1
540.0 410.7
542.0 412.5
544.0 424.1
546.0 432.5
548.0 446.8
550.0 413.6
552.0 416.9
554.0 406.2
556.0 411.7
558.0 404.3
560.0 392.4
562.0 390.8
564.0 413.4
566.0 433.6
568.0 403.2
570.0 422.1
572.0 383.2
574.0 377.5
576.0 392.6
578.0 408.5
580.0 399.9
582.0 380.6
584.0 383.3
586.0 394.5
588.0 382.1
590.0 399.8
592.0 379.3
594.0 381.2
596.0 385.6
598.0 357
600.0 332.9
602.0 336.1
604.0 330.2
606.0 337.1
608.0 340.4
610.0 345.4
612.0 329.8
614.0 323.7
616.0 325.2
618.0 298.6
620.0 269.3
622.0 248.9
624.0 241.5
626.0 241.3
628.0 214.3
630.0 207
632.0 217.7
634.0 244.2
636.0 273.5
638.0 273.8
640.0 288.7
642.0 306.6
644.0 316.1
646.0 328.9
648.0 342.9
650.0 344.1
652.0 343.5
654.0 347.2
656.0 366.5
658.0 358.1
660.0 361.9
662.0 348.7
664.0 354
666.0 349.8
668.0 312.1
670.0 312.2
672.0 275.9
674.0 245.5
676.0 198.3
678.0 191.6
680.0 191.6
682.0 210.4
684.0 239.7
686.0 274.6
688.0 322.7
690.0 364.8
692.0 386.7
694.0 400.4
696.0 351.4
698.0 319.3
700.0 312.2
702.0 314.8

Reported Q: 0.29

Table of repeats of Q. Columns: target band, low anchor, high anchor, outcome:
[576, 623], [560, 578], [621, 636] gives -0.12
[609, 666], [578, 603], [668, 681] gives -0.02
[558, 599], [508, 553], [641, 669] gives -0.05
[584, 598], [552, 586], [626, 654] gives -0.06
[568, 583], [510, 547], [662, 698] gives -0.09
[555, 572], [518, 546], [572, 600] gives -0.03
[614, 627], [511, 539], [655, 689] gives 0.18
